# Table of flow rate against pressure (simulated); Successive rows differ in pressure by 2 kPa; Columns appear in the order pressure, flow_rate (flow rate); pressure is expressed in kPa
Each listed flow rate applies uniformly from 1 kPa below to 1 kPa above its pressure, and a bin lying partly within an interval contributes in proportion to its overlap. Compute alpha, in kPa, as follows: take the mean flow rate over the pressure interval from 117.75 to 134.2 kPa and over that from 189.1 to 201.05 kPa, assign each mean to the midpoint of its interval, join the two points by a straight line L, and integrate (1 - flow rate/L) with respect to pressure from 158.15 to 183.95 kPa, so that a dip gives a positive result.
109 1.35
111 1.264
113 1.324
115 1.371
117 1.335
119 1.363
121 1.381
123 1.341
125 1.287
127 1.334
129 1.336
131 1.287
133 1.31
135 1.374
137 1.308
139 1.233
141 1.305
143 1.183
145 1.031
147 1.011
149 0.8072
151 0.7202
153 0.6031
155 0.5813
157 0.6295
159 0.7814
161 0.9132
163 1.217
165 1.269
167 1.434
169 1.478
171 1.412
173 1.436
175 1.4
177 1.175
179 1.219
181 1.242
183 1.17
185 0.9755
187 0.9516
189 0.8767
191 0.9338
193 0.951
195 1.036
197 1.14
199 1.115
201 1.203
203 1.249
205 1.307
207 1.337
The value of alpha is -2.4 kPa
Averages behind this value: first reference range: 1.33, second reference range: 1.04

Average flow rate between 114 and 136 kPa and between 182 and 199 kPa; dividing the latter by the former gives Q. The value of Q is 0.8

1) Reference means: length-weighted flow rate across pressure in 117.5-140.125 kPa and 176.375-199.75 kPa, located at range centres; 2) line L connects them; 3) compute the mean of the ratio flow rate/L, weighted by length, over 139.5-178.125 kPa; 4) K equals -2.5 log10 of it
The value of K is 0.10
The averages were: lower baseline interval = 1.32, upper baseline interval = 1.06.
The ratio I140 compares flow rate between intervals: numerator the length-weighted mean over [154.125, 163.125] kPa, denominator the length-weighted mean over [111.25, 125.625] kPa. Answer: 0.59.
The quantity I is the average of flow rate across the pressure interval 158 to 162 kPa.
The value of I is 0.847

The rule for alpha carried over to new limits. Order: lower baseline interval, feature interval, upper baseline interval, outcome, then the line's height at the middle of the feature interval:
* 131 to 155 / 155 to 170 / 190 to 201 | -0.1 kPa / 1.06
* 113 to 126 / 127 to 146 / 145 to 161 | -4.0 kPa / 1.05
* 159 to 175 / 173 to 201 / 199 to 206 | 3.3 kPa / 1.25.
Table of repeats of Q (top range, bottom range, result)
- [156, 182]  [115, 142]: 0.91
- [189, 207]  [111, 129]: 0.83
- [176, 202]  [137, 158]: 1.16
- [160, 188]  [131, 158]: 1.21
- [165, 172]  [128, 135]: 1.07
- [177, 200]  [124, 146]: 0.83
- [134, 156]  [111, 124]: 0.75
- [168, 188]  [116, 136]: 0.93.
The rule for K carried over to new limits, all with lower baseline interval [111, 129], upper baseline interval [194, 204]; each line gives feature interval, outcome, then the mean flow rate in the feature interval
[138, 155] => 0.31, 0.963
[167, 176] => -0.18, 1.43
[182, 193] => 0.20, 0.979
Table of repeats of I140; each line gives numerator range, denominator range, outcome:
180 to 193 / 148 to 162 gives 1.42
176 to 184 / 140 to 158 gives 1.37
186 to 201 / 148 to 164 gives 1.30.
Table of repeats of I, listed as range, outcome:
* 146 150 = 0.909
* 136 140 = 1.27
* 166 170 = 1.46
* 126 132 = 1.32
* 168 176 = 1.43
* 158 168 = 1.12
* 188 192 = 0.905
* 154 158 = 0.605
